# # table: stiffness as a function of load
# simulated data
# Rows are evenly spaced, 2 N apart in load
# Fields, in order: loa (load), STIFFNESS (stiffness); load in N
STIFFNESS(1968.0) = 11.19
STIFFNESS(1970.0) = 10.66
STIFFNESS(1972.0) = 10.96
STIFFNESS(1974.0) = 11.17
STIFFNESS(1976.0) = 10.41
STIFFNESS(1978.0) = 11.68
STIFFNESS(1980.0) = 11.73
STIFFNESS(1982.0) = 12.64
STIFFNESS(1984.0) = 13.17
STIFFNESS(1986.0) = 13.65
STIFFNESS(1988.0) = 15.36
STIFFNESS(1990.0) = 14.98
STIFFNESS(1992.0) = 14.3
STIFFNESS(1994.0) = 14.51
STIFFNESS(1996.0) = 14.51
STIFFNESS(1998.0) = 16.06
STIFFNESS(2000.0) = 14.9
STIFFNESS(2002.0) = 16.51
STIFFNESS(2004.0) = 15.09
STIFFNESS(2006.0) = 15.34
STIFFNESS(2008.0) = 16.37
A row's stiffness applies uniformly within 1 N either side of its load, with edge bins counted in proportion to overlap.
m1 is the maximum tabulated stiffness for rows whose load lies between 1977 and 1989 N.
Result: 15.36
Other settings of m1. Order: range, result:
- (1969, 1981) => 11.73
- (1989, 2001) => 16.06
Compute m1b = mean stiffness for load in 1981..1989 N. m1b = 13.7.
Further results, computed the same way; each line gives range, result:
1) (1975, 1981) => 11.3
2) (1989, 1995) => 14.6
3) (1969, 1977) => 10.8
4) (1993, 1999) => 15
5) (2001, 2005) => 15.8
